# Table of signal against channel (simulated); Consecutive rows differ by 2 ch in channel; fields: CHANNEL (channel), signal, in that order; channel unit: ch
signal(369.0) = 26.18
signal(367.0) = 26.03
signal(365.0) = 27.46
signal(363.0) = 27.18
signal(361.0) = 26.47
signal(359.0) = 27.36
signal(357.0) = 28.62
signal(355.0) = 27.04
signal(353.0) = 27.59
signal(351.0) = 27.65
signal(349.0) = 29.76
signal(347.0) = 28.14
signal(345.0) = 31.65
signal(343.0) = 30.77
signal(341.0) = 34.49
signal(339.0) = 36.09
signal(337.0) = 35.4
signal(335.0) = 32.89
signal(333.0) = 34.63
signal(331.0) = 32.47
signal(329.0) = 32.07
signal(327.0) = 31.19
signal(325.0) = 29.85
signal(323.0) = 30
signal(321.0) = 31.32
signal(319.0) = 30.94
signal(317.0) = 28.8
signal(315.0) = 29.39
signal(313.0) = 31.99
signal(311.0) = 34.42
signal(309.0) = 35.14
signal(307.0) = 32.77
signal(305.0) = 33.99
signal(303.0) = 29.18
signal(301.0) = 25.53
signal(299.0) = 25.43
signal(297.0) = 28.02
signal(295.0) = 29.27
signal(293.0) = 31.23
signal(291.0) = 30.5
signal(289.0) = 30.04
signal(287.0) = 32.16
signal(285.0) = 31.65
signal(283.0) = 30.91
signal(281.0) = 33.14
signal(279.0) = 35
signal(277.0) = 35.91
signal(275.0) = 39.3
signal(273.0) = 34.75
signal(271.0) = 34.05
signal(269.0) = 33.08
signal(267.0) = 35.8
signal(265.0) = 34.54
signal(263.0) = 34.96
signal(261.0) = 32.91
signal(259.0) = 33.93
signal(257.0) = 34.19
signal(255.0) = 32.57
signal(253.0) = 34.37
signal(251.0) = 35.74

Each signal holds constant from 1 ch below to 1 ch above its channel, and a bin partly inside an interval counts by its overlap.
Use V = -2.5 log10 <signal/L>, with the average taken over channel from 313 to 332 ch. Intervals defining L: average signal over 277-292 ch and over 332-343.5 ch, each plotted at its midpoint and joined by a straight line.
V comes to 0.10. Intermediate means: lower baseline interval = 32.2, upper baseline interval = 34.2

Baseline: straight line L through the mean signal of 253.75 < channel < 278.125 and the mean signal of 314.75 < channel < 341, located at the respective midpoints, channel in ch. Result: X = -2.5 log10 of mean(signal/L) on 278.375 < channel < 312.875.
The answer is 0.08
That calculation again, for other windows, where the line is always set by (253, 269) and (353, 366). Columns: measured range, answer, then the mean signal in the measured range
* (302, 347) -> -0.09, 32.2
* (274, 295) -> -0.01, 32.8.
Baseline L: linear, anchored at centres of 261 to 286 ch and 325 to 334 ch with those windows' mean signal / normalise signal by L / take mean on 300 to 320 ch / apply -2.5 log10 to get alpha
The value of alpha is 0.06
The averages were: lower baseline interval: 34.4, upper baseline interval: 32.3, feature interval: 31.2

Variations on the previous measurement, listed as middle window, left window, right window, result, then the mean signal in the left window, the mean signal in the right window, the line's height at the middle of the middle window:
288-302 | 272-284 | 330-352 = 0.193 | 34.8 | 32.2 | 34.1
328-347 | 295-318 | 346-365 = -0.155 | 30.4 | 27.7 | 28.7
